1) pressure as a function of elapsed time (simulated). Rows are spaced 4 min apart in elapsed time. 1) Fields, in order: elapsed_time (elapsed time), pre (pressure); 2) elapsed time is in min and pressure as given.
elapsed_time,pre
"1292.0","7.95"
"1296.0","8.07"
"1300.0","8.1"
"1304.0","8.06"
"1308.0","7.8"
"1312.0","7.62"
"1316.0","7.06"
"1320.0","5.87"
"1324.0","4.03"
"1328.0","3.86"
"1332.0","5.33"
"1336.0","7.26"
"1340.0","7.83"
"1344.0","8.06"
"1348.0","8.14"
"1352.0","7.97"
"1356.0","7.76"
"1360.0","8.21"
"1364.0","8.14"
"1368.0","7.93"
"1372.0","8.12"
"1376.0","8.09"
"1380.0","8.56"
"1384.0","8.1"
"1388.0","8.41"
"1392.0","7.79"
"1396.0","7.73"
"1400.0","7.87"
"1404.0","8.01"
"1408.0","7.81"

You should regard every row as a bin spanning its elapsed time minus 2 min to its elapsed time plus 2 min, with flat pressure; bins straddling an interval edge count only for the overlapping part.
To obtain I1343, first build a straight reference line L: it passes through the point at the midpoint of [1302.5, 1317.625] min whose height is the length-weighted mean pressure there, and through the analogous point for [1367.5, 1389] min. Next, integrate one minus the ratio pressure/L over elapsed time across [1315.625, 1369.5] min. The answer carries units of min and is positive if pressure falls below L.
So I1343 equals 6.7 min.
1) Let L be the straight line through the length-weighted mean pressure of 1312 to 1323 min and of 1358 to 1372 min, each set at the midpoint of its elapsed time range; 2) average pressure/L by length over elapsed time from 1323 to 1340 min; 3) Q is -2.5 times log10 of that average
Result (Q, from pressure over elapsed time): 0.26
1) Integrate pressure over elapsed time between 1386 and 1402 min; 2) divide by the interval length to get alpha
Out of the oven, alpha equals 7.95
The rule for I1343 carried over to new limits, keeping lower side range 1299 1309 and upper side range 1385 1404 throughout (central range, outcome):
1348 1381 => -0.5 min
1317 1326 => 3.2 min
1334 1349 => 0.3 min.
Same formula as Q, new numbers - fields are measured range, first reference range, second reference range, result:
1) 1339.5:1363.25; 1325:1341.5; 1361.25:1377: -0.15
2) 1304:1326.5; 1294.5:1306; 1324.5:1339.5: 0.07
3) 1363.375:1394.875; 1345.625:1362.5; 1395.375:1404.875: -0.03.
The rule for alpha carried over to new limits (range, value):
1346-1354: 8.05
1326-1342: 6.07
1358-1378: 8.1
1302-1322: 7.28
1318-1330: 4.59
